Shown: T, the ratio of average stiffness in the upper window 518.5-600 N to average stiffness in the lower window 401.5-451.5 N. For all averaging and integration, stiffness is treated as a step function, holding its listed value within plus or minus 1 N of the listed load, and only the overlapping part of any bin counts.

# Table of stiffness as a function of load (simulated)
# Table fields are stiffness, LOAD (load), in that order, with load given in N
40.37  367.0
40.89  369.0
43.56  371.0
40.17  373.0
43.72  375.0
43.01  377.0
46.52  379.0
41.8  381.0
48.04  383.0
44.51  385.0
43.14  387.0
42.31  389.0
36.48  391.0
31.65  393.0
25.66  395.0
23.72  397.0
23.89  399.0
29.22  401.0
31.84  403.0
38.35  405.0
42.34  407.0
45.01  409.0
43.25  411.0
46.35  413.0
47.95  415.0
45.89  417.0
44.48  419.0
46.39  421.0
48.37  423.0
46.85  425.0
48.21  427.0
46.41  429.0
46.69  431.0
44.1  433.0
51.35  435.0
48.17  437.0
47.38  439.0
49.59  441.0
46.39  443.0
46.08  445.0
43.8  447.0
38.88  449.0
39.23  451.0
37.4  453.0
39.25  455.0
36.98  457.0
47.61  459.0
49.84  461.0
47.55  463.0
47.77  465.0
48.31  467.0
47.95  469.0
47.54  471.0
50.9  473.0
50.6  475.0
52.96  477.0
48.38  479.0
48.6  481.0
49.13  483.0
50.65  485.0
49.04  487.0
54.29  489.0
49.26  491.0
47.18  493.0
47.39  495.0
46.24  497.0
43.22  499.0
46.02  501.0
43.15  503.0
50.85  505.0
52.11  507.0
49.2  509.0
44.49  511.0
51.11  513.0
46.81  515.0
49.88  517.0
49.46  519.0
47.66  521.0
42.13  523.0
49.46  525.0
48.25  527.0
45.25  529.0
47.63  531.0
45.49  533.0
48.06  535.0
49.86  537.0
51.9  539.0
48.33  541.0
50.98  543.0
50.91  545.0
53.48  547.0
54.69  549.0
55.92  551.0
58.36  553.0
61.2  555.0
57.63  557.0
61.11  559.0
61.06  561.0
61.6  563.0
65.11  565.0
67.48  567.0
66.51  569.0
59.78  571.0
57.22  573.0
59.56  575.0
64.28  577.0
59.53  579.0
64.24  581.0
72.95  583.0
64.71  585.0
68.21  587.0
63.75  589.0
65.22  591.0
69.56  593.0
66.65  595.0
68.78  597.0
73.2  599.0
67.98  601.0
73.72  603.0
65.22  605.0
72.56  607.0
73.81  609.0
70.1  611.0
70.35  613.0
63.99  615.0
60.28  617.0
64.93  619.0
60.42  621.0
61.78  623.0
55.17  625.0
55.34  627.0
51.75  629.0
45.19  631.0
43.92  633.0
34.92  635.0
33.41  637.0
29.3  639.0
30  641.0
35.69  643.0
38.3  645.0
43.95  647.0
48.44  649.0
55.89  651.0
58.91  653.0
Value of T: 1.29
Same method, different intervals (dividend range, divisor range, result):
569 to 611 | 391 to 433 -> 1.66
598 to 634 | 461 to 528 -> 1.30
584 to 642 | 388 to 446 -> 1.42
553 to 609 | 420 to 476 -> 1.42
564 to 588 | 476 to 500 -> 1.31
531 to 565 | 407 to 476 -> 1.19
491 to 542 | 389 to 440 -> 1.16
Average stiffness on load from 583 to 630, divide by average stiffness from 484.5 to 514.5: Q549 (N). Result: 1.36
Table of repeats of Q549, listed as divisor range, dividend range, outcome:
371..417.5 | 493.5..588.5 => 1.37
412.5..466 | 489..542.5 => 1.05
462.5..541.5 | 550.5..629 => 1.33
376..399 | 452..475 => 1.20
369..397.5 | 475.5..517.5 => 1.22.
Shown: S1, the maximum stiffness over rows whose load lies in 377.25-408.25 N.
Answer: 48.04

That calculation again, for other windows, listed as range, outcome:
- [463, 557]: 61.2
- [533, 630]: 73.81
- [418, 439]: 51.35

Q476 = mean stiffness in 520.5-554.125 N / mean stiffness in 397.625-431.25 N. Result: 1.19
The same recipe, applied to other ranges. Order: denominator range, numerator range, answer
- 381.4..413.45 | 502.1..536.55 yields 1.28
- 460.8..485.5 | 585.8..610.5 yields 1.40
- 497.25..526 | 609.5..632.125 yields 1.27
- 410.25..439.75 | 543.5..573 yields 1.27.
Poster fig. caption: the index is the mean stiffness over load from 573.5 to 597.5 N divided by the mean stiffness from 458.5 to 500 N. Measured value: 1.3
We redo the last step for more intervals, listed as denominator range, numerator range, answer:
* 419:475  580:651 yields 1.26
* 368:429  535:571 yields 1.40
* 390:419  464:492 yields 1.35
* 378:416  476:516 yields 1.26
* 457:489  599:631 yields 1.31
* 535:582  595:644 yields 0.98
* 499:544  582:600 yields 1.42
